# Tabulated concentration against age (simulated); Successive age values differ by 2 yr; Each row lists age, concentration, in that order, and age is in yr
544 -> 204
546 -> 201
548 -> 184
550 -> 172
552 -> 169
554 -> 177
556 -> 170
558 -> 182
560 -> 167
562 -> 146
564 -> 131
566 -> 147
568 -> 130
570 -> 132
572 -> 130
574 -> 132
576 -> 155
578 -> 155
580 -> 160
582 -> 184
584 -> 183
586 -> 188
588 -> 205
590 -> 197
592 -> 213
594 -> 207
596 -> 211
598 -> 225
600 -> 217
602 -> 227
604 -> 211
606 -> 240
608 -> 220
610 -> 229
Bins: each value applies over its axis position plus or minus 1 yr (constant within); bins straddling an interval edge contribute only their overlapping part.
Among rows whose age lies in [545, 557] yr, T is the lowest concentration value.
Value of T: 169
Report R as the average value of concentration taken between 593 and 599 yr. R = 214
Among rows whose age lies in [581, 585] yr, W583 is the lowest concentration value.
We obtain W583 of 183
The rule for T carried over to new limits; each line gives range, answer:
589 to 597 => 197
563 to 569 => 130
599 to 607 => 211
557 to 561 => 167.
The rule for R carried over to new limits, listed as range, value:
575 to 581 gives 157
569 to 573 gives 131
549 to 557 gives 172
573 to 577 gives 144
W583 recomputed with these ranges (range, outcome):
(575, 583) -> 155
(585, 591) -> 188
